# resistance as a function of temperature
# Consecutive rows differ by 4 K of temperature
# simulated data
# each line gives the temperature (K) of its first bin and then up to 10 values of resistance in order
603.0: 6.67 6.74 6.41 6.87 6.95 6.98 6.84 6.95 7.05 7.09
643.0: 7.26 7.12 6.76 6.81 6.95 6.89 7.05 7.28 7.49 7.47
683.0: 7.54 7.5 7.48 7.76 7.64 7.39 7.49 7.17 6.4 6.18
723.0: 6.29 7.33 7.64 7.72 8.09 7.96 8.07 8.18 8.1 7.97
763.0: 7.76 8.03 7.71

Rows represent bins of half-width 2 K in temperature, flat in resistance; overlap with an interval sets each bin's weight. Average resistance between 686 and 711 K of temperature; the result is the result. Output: 7.52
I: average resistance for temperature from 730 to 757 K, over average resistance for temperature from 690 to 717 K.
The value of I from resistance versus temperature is 1.1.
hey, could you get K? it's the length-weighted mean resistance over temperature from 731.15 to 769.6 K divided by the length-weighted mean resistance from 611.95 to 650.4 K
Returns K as 1.14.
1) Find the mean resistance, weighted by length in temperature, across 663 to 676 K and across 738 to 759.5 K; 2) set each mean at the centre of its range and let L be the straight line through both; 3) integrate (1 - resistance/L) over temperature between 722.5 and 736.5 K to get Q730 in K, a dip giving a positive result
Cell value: 0.9 K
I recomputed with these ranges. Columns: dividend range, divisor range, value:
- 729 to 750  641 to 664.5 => 1.14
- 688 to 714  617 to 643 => 1.06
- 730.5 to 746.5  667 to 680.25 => 1.07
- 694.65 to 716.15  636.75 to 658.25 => 1.04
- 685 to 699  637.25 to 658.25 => 1.08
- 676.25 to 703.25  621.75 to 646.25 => 1.07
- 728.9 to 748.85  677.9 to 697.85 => 1.04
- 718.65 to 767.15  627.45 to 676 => 1.09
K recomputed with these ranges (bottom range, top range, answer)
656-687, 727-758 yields 1.09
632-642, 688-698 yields 1.08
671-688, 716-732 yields 0.91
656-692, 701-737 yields 0.97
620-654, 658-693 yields 1.04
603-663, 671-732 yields 1.05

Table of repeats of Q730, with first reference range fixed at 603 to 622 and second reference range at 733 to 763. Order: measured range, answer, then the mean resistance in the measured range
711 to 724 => 2.2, 6.43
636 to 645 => -0.2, 7.16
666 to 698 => -0.3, 7.46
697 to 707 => 0.1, 7.51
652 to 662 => 0.4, 6.87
